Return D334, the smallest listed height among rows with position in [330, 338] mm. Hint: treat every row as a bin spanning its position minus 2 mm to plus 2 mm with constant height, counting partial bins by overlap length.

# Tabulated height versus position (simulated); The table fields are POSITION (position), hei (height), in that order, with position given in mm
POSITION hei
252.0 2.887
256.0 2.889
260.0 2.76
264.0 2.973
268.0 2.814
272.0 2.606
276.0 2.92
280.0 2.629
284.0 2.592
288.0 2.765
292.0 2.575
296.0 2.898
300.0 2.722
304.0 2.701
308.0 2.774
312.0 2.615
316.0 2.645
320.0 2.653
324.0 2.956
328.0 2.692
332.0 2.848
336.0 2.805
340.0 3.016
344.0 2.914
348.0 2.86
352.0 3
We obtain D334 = 2.805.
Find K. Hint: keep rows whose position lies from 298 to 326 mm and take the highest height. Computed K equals 2.956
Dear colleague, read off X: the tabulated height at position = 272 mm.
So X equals 2.606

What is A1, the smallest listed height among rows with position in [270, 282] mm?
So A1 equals 2.606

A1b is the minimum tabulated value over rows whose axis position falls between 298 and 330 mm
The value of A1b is 2.615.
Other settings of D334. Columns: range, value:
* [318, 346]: 2.653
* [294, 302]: 2.722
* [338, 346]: 2.914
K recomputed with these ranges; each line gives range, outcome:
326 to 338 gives 2.848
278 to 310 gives 2.898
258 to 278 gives 2.973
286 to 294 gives 2.765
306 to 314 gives 2.774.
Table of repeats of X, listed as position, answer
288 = 2.765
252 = 2.887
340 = 3.016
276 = 2.92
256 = 2.889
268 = 2.814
